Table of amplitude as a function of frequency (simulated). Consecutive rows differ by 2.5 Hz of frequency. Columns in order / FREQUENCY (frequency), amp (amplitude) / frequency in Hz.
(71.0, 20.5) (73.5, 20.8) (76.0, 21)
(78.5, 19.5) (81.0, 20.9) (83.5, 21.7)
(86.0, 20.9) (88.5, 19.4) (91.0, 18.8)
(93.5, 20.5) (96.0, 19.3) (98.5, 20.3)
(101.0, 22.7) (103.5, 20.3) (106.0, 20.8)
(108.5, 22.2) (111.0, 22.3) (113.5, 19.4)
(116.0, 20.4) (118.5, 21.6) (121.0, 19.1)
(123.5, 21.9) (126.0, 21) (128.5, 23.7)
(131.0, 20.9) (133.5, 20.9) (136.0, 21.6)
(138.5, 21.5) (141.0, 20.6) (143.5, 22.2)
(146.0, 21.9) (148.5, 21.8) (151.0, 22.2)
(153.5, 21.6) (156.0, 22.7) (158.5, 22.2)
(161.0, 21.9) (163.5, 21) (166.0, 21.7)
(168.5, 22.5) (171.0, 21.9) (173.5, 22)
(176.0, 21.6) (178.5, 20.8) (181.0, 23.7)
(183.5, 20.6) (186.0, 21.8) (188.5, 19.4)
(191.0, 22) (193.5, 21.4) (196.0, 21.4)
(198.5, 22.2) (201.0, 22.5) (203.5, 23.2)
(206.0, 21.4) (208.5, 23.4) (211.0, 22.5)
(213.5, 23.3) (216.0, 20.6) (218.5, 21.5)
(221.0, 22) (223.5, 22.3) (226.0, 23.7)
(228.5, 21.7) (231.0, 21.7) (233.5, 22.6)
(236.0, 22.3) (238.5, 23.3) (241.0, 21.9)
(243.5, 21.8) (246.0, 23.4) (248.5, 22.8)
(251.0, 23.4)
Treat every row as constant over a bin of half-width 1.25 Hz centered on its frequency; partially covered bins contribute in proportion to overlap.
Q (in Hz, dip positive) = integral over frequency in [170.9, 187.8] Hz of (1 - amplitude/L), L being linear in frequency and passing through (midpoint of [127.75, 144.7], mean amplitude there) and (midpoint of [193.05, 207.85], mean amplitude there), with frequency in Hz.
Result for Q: 0.19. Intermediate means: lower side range 21.6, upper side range 22.1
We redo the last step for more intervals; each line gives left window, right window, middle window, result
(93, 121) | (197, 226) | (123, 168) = -0.8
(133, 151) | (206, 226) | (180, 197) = 0.4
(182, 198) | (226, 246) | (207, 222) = -0.3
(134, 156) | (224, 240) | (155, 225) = 0.7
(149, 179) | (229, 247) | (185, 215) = 0.1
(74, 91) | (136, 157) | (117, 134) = 0.0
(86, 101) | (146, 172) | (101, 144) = -0.7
